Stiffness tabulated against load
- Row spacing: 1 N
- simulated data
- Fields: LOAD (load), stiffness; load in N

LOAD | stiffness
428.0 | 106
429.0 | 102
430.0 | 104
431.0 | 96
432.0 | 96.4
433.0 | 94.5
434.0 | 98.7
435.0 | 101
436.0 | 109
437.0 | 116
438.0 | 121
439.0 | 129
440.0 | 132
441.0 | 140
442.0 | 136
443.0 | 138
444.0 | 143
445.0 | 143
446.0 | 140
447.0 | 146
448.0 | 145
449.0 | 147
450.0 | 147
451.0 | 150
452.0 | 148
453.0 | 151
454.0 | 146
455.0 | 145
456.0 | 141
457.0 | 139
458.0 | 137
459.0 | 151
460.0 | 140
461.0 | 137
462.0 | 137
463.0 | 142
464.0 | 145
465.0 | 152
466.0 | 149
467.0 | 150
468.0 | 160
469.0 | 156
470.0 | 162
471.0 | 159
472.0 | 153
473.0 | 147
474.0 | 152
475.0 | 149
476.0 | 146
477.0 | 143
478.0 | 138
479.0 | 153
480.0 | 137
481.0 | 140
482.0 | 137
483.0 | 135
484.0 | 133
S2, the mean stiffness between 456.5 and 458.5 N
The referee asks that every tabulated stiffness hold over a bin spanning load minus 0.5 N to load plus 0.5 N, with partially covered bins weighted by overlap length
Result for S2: 138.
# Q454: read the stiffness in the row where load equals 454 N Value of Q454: 146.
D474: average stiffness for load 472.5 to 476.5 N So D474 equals 148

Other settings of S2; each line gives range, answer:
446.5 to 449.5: 146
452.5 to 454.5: 148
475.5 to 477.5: 144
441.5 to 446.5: 140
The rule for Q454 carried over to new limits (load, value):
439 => 129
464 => 145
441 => 140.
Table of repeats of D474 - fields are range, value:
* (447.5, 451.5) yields 147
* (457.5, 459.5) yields 144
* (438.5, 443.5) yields 135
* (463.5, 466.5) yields 149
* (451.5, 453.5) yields 150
